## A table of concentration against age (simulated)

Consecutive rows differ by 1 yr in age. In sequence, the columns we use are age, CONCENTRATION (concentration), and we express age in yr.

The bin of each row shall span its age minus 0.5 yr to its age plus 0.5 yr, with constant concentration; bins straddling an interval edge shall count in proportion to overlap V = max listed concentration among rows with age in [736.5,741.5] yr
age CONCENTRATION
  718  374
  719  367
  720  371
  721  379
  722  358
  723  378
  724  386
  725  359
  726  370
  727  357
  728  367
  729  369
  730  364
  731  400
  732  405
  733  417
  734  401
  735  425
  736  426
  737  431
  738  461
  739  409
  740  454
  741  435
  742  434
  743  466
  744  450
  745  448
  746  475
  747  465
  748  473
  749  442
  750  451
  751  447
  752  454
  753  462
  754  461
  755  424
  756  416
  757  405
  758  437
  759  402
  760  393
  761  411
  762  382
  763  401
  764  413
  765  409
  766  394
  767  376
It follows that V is 461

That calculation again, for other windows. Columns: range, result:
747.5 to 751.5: 473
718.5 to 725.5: 386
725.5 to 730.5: 370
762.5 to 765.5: 413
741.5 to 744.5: 466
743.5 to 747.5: 475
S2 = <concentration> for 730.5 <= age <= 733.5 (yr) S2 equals 407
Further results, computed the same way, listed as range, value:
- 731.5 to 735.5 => 412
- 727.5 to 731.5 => 375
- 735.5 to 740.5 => 436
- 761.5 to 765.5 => 401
